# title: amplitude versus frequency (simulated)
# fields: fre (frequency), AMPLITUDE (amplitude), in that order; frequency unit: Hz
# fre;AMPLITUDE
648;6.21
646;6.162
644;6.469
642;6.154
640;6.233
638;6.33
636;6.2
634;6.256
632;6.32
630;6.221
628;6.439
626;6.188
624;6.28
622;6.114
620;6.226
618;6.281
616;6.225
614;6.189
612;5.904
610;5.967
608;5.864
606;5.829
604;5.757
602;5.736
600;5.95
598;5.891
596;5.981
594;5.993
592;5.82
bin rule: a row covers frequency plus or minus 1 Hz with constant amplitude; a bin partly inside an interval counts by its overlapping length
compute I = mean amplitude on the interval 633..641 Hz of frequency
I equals 6.25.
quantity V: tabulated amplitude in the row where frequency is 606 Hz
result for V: 5.829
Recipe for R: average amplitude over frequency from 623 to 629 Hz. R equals 6.3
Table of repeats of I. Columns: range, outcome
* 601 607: 5.77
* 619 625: 6.21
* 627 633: 6.33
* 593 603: 5.91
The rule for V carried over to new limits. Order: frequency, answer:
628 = 6.439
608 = 5.864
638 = 6.33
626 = 6.188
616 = 6.225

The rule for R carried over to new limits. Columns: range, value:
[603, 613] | 5.86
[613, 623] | 6.21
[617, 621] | 6.25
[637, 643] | 6.24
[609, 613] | 5.94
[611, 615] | 6.05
